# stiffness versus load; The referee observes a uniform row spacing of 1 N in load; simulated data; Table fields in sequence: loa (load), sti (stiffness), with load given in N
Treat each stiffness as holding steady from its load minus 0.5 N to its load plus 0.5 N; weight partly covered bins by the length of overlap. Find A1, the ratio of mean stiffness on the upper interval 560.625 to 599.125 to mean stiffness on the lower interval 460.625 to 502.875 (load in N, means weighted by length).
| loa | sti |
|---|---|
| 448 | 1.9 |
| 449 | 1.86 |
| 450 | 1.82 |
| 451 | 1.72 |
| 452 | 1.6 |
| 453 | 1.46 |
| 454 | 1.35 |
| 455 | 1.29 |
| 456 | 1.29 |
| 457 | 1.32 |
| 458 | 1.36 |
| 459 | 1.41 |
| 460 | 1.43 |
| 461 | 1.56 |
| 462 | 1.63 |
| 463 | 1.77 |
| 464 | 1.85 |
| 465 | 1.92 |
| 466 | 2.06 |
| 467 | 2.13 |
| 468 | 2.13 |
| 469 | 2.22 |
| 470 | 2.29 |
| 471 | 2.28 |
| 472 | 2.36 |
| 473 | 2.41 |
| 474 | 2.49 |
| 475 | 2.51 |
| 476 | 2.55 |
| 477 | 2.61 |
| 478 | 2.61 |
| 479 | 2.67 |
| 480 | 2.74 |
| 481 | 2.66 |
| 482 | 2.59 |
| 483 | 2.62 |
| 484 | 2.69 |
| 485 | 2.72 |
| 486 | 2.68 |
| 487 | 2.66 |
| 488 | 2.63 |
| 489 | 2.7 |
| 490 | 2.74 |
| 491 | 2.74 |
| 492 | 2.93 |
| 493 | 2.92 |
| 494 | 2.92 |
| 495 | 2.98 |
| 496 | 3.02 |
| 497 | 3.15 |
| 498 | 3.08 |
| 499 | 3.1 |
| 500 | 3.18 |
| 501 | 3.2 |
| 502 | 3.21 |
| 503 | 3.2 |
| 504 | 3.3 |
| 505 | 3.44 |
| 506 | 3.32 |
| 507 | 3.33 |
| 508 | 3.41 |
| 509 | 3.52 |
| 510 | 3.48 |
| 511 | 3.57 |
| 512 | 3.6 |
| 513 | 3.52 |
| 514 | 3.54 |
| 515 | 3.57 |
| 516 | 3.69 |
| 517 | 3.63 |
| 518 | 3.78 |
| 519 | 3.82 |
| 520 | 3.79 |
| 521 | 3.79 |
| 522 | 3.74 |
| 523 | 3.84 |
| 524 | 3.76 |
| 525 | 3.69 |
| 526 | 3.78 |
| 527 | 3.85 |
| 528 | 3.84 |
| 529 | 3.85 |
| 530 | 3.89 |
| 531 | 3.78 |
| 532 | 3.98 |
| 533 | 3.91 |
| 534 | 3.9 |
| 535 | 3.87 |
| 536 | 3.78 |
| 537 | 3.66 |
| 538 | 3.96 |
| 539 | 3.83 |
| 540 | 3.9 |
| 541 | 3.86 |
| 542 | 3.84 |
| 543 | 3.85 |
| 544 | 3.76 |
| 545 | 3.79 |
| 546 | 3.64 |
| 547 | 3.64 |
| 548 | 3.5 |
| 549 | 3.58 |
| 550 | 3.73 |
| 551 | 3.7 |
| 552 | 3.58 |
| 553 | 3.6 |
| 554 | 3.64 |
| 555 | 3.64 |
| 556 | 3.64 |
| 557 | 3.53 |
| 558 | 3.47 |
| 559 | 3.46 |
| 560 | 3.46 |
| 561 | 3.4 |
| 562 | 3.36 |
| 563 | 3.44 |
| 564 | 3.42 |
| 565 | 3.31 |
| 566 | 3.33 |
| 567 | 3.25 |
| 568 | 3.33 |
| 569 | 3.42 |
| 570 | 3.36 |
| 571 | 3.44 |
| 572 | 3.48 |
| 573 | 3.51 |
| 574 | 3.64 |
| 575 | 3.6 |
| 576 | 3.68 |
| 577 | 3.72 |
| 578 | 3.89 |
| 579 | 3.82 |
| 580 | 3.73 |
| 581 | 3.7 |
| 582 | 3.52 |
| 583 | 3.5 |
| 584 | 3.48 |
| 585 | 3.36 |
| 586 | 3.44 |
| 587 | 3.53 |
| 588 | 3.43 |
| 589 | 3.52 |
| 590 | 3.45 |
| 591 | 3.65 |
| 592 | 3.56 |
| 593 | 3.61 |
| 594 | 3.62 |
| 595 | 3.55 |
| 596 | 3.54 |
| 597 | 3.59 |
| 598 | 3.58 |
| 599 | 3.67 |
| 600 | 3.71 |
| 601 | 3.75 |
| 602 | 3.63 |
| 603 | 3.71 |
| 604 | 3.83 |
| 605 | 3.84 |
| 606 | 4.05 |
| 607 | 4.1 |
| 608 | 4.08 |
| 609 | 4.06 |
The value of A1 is 1.37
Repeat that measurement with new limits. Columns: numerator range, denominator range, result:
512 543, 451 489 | 1.78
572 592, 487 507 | 1.18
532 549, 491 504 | 1.24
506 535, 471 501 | 1.35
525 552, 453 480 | 1.91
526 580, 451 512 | 1.45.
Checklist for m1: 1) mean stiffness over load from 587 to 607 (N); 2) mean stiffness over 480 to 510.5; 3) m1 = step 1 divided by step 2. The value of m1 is 1.2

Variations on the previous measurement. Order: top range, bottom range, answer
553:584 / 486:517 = 1.11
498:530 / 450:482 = 1.78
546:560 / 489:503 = 1.19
